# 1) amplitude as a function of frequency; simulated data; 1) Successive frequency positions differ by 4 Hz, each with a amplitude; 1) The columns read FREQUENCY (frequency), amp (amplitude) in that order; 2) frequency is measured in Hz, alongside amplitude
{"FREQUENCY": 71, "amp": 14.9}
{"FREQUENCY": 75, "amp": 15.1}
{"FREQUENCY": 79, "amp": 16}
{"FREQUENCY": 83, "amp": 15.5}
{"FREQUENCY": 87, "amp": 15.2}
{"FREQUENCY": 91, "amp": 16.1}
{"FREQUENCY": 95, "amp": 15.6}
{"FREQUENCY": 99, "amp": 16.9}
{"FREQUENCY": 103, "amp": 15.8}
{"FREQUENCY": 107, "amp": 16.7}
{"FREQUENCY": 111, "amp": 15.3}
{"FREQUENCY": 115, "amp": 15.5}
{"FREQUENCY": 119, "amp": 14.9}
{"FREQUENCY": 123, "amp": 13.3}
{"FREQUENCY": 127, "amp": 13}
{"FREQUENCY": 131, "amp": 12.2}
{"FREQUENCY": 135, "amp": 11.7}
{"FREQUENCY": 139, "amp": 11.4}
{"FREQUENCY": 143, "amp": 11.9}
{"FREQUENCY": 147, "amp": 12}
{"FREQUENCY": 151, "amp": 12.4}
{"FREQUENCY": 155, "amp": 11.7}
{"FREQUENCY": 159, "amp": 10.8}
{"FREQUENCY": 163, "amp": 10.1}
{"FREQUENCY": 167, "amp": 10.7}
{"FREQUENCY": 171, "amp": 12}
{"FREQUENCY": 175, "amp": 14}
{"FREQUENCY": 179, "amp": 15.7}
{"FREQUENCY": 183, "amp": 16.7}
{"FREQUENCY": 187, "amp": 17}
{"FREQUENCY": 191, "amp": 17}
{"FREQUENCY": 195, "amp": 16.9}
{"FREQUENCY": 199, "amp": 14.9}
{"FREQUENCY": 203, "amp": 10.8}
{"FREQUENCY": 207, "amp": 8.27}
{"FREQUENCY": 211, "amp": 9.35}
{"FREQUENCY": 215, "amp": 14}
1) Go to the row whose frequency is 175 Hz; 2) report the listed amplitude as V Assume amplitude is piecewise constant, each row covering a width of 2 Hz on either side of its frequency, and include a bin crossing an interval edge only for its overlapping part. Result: 14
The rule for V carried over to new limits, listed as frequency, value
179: 15.7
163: 10.1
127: 13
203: 10.8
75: 15.1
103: 15.8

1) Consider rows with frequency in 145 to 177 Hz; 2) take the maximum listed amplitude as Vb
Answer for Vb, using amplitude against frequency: 14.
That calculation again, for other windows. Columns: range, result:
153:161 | 11.7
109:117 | 15.5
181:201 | 17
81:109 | 16.9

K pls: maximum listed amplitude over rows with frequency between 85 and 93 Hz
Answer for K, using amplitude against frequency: 16.1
